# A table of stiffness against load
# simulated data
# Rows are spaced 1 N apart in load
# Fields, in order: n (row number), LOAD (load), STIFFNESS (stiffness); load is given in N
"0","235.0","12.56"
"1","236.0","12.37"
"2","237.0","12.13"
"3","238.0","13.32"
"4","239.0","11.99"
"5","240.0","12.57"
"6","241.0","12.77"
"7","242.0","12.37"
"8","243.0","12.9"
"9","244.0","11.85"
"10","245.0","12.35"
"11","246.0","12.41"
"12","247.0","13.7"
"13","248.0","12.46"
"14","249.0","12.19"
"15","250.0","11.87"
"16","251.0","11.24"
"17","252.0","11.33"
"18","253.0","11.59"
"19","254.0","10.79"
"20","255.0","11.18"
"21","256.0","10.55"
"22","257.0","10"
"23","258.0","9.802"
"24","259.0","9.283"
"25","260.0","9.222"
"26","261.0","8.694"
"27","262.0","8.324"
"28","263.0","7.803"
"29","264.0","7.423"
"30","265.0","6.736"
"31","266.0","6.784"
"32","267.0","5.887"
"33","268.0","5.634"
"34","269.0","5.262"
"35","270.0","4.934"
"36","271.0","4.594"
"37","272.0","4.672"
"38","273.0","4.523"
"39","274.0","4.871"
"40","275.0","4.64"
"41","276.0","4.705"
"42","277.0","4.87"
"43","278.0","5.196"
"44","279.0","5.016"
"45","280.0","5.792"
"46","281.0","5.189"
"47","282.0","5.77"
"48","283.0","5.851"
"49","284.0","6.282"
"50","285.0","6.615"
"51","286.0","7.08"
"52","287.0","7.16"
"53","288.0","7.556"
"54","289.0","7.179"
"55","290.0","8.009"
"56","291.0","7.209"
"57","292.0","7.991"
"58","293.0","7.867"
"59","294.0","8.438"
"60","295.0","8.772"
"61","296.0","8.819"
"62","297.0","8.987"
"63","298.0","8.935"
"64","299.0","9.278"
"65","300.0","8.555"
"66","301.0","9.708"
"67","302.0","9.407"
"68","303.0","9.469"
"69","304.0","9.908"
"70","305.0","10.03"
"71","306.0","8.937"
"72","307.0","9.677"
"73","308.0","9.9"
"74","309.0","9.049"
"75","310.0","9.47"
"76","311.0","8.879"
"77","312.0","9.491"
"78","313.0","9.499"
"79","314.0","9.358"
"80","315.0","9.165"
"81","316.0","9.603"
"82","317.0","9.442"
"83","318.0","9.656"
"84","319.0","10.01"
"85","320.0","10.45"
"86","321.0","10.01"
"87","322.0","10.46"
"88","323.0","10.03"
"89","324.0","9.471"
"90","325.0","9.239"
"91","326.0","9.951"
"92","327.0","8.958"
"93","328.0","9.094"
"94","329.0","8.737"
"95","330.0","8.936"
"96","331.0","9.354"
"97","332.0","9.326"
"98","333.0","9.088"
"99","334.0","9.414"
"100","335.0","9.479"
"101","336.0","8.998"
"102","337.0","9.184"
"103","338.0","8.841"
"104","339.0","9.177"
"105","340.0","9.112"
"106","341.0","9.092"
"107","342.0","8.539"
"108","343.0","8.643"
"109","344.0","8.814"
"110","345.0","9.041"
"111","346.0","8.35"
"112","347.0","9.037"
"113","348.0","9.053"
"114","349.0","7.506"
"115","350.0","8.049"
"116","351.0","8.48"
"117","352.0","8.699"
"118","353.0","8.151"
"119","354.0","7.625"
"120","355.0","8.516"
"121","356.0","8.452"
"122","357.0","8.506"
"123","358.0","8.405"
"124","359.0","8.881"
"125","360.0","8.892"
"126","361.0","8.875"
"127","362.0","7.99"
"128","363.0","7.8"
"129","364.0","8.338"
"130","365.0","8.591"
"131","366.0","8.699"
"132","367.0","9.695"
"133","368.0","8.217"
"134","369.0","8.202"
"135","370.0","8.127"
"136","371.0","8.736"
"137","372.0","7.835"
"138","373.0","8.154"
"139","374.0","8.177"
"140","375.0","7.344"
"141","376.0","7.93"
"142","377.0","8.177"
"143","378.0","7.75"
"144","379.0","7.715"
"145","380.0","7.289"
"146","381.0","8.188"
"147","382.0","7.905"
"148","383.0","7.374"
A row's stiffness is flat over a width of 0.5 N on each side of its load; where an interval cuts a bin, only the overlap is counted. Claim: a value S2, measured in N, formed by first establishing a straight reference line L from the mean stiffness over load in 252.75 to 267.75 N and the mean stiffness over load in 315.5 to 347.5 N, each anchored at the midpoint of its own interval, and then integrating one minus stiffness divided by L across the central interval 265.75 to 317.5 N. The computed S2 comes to 8.9 N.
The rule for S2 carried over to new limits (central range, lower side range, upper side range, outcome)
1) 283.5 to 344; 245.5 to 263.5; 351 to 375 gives 2.7 N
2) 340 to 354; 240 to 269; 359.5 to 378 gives 0.2 N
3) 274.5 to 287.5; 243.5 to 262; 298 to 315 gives 5.7 N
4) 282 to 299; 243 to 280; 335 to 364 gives 1.6 N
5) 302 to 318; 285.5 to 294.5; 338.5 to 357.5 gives -3.1 N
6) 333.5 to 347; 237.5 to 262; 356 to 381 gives 0.1 N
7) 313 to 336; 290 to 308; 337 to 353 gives -1.8 N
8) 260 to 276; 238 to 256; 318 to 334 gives 7.5 N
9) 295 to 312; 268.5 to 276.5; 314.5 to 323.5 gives -2.4 N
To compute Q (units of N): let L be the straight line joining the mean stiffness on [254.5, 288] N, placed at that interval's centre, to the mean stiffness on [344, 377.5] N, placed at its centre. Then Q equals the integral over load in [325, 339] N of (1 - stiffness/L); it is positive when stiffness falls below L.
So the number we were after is -2.4 N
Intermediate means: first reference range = 6.69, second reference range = 8.39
